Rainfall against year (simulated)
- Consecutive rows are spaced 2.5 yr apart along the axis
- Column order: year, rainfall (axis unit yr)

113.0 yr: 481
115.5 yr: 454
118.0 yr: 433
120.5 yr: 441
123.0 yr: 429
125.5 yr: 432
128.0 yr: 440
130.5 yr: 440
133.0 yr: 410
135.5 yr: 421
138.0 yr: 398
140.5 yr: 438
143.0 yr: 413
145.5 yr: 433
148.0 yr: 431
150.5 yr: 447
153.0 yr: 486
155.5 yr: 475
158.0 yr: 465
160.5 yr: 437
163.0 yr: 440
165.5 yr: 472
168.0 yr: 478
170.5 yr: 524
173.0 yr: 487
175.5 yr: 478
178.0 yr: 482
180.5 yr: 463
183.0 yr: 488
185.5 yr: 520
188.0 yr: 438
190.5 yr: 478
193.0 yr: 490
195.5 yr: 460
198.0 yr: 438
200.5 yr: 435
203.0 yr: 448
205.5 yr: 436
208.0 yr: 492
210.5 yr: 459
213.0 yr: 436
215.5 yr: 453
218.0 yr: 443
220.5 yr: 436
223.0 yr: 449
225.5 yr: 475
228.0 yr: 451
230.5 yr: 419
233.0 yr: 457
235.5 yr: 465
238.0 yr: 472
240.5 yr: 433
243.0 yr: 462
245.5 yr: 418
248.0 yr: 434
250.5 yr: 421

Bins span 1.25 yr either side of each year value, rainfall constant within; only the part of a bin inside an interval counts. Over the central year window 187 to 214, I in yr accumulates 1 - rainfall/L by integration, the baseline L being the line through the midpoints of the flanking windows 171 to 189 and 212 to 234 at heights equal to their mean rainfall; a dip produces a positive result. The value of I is 0.53 yr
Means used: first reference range 482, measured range 456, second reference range 447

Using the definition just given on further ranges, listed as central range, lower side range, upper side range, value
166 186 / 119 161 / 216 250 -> -2.14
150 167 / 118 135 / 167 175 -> 0.57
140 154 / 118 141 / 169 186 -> 0.31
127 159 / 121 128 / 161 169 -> 0.56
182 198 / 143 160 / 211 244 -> -0.87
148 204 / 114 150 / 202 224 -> -3.51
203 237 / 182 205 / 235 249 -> 0.24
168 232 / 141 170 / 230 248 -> -1.87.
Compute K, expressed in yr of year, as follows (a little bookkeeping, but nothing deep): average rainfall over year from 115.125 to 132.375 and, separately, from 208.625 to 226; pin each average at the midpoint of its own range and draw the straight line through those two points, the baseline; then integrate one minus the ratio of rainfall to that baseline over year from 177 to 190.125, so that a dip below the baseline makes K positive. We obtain -1.0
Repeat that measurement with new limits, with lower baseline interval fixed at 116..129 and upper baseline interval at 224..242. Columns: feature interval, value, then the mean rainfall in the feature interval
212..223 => 0.19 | 443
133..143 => 0.49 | 417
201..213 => -0.15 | 455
